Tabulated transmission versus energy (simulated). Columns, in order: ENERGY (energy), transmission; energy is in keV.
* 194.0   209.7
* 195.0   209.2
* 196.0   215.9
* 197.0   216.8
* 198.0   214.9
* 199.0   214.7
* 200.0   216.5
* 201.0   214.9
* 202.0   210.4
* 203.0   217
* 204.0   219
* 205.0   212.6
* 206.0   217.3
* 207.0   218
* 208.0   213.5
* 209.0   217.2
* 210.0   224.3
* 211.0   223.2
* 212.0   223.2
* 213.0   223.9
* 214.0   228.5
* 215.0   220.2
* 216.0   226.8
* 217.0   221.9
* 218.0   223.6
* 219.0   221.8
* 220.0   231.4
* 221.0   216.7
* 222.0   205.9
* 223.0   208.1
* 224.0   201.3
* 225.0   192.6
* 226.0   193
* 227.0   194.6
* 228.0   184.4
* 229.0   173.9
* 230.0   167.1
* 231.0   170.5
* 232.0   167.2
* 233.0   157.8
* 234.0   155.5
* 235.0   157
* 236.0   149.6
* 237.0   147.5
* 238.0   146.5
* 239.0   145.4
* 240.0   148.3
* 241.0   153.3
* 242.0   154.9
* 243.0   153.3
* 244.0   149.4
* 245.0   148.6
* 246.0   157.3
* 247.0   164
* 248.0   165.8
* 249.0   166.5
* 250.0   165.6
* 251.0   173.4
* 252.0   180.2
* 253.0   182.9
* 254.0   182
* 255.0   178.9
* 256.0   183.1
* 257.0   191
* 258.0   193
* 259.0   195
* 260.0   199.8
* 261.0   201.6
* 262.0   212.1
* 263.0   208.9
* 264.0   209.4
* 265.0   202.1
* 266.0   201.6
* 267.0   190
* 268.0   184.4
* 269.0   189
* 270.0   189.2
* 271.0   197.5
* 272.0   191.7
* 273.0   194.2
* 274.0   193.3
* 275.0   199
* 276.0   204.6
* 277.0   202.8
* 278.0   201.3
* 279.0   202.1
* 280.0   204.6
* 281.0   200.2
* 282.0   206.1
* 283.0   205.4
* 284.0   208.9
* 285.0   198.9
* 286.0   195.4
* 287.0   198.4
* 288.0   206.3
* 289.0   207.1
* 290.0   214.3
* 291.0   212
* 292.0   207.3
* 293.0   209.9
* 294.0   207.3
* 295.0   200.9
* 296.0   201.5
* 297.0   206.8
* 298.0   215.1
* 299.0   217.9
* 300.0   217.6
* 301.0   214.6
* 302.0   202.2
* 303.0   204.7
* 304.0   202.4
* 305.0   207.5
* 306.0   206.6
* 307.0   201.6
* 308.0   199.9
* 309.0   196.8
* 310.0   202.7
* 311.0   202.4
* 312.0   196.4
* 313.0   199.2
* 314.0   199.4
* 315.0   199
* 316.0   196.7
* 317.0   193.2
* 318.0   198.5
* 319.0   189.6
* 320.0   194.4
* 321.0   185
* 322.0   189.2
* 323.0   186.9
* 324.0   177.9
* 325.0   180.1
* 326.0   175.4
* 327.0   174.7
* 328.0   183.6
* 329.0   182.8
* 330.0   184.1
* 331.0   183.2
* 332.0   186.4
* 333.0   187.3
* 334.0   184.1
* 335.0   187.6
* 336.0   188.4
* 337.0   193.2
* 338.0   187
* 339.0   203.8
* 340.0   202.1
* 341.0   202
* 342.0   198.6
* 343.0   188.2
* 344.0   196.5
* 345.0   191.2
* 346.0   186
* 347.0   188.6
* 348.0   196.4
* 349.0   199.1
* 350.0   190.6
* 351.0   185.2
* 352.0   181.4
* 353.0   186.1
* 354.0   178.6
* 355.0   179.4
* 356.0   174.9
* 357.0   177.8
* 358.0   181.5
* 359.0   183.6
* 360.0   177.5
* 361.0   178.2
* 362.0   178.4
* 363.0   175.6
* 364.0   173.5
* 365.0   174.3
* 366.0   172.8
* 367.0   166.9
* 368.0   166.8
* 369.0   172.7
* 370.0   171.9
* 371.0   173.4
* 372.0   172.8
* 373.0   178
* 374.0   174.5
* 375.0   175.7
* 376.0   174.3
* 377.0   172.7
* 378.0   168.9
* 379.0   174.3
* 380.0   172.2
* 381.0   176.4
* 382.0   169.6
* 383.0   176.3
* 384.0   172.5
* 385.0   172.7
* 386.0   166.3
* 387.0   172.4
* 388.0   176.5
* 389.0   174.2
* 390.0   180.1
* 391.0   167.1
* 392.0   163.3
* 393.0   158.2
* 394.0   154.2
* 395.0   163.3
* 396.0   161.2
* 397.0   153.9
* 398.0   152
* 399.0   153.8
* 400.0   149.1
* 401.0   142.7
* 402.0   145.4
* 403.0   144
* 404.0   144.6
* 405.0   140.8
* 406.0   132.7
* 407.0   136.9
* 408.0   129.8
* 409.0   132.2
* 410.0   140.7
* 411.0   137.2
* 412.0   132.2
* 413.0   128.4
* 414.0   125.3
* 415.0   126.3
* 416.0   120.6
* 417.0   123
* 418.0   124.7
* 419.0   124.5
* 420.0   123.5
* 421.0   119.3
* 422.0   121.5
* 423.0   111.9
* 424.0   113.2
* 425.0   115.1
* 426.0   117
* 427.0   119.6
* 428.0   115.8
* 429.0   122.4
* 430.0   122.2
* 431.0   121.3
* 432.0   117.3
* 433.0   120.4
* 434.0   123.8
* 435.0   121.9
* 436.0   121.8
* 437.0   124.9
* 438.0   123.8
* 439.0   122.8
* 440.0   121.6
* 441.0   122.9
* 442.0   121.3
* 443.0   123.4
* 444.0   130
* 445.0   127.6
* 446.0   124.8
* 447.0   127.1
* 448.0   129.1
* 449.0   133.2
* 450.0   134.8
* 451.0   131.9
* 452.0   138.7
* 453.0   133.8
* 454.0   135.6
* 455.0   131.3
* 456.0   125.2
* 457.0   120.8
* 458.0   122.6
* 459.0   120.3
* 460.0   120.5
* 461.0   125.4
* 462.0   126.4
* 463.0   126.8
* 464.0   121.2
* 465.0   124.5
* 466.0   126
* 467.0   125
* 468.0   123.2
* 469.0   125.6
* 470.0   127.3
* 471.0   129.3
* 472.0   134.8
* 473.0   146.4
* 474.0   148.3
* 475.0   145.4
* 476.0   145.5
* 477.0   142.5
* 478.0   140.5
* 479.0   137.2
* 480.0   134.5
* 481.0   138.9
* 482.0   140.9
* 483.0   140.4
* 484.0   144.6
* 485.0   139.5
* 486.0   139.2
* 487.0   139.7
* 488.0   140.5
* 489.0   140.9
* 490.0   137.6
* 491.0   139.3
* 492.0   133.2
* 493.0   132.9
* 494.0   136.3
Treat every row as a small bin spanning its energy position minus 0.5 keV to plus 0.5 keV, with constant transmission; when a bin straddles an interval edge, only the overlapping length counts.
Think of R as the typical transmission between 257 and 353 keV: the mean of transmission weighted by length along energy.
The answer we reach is 197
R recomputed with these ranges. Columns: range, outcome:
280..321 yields 203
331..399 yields 178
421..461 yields 124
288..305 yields 209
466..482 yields 136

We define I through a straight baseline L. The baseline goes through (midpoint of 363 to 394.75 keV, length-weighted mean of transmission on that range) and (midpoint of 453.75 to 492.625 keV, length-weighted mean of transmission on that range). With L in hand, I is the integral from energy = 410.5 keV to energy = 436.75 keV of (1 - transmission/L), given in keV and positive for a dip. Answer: 5.4 keV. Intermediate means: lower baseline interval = 171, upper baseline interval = 133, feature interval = 122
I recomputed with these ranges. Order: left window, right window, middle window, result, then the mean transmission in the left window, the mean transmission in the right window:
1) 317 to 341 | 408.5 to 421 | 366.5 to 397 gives -4.0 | 188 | 128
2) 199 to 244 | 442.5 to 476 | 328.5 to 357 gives -4.9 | 194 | 130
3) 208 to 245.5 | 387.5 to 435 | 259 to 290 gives -4.6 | 188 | 137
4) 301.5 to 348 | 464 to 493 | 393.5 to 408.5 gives 1.6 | 193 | 136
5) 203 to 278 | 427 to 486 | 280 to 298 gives -2.9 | 190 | 129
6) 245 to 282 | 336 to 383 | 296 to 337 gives -2.2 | 190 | 181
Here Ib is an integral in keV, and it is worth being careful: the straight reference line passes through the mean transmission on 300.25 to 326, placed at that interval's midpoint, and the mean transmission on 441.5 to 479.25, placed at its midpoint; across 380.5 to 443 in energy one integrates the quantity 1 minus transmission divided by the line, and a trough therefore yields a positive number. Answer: 5.8 keV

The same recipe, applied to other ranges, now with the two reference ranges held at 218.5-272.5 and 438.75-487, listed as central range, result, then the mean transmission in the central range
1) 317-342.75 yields -4.3 keV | 188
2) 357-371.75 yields -2.0 keV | 175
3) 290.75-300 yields -2.2 keV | 209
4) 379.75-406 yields -2.4 keV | 161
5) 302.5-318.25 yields -3.3 keV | 200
